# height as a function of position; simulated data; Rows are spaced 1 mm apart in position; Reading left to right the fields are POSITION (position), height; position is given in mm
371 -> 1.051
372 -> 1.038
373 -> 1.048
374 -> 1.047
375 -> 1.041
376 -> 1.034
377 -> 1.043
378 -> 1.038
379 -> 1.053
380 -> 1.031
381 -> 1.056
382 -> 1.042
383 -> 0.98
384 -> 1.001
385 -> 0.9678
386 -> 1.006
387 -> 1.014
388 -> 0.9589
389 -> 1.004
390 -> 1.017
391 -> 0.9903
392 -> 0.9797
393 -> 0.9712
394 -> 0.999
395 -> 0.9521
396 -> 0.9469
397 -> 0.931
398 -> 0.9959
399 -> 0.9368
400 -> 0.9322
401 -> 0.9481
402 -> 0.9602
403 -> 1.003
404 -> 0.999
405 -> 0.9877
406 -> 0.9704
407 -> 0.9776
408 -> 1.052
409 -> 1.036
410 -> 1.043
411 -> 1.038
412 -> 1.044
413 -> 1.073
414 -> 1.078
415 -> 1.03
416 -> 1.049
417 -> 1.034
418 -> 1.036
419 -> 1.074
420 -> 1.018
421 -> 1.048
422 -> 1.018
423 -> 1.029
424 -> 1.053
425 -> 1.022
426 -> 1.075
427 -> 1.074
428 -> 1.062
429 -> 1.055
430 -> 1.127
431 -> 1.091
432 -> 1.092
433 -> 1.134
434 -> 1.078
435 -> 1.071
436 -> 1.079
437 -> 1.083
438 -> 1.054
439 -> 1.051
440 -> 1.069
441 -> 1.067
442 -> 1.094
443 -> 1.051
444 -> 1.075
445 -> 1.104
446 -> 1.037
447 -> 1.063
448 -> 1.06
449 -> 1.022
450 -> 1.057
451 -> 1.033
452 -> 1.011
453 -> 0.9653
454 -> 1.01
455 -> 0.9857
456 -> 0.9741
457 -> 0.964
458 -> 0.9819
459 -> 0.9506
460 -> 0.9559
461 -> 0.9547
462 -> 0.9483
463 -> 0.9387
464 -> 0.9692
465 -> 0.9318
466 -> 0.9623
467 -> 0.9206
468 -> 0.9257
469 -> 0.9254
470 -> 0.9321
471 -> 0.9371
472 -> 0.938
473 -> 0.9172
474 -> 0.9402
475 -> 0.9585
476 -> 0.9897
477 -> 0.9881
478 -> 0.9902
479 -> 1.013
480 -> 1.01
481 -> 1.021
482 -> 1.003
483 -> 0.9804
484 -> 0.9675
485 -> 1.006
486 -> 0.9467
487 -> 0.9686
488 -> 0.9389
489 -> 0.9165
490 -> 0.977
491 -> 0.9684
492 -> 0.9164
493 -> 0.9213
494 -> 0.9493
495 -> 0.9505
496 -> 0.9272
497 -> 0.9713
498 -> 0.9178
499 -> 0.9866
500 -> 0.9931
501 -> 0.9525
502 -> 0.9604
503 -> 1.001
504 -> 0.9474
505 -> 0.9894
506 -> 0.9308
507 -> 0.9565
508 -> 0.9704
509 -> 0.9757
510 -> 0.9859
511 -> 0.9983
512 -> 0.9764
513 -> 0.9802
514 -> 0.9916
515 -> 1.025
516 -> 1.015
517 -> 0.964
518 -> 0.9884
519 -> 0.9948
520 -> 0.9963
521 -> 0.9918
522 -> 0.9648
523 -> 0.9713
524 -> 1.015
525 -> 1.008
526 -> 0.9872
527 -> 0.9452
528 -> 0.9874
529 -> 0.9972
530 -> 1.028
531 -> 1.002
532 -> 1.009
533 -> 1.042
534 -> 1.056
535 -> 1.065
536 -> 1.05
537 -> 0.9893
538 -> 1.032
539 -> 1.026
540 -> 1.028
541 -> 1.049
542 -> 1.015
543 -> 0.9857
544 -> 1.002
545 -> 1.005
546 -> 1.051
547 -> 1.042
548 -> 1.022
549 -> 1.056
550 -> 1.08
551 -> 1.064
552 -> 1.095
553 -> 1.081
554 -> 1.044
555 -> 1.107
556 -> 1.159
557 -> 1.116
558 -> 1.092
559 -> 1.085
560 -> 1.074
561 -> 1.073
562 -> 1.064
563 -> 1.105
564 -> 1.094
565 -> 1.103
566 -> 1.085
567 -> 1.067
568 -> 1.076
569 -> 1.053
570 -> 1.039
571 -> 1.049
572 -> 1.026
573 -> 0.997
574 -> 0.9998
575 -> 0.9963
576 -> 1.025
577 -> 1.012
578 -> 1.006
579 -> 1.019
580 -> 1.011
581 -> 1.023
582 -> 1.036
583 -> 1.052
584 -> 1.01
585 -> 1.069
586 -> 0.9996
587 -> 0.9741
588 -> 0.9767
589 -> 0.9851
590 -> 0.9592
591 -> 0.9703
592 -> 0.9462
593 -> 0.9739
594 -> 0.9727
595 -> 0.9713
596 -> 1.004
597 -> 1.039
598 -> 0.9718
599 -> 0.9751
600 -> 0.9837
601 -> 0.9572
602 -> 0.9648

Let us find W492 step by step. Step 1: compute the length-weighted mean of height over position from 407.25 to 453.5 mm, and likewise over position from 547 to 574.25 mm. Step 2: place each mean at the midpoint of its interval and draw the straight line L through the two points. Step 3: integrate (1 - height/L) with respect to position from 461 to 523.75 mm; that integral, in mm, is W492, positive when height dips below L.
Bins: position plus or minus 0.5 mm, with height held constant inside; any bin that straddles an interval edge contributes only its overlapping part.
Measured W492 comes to 5.7 mm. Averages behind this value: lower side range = 1.06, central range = 0.966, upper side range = 1.07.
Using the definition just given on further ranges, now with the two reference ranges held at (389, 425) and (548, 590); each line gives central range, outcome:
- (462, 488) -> 1.6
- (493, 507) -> 1.0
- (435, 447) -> -0.6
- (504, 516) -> 0.6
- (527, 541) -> 0.2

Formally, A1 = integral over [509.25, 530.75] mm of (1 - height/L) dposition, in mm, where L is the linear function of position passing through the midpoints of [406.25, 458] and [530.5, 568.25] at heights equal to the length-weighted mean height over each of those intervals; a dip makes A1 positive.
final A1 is 1.31 mm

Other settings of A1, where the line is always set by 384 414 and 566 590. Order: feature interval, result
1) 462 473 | 0.7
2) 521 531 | 0.2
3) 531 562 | -1.1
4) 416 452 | -2.3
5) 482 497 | 0.8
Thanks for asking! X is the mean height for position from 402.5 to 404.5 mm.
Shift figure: 1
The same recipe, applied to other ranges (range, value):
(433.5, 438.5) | 1.07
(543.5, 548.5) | 1.02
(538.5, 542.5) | 1.03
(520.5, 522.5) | 0.978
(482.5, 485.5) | 0.985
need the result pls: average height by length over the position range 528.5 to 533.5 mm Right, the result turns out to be 1.02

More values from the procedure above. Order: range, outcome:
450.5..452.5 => 1.02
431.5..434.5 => 1.1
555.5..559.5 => 1.11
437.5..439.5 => 1.05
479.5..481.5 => 1.02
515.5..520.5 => 0.992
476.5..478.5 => 0.989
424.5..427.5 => 1.06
